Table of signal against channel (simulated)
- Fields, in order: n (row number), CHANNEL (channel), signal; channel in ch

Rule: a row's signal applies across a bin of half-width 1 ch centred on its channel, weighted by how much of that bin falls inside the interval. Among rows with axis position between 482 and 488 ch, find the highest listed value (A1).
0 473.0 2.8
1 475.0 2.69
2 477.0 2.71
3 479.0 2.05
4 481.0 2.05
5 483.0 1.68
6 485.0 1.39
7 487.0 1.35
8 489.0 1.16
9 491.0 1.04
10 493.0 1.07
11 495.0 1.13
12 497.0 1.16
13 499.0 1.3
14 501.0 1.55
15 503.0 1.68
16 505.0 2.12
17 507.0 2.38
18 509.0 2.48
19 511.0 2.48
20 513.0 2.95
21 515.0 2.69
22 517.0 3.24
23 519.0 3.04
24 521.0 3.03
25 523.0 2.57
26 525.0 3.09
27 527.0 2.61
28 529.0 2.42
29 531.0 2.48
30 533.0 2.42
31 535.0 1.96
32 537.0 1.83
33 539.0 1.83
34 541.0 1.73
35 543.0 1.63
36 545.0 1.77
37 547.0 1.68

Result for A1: 1.68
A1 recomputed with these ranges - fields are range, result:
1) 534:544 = 1.96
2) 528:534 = 2.48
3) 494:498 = 1.16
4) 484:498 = 1.39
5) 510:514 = 2.95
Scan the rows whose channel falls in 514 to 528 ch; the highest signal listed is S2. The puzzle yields 3.24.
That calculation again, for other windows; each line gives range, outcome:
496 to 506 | 2.12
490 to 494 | 1.07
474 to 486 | 2.71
